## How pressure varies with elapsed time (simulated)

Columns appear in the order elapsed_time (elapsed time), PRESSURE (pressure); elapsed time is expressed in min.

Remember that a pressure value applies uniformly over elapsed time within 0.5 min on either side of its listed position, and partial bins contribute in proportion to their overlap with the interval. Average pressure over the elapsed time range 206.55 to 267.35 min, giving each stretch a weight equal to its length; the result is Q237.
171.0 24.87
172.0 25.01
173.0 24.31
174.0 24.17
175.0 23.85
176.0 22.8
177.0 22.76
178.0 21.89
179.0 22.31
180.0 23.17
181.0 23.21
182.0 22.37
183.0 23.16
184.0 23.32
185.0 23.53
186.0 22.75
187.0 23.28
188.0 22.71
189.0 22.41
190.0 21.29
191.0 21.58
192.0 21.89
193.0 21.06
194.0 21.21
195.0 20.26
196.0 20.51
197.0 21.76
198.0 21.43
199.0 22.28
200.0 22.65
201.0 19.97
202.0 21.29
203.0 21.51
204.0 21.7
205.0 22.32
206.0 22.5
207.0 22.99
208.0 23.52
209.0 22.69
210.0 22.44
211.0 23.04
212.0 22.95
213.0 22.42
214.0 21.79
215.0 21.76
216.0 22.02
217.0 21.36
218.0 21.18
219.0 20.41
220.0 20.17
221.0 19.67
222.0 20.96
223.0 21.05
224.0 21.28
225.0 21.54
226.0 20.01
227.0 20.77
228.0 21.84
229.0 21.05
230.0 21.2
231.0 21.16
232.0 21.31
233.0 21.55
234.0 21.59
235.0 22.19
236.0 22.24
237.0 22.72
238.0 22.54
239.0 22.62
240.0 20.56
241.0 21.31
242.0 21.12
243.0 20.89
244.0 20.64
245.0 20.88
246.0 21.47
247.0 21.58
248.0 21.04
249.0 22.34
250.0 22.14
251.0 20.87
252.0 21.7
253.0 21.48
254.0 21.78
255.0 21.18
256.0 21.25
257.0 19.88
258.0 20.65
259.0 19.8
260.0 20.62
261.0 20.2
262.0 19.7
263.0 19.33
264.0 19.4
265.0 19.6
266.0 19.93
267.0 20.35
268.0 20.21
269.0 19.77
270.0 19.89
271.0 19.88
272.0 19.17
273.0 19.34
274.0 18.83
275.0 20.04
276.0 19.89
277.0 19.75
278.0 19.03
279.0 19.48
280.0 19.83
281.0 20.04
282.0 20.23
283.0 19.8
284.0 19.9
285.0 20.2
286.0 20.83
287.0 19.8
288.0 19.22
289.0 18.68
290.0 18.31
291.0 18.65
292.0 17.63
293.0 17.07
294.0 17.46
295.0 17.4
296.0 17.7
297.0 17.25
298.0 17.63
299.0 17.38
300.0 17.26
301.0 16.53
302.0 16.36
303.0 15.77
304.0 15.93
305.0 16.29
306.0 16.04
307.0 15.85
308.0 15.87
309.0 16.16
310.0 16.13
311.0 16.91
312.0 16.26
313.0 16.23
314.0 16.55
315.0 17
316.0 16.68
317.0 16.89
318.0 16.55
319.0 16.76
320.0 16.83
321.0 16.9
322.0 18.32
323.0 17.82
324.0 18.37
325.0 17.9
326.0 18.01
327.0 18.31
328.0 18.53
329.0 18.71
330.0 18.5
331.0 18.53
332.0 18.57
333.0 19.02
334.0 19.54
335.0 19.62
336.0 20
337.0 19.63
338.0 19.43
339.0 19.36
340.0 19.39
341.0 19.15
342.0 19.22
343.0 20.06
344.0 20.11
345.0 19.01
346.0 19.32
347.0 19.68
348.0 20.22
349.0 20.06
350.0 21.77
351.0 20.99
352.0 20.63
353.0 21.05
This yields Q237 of 21.3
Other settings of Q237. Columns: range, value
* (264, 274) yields 19.7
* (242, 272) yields 20.6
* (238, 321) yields 19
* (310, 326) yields 17.1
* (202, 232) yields 21.6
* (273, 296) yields 19.2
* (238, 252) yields 21.4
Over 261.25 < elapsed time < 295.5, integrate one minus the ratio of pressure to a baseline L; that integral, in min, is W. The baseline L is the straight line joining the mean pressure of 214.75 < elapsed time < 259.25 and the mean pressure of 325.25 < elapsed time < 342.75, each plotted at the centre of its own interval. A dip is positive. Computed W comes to 1.6 min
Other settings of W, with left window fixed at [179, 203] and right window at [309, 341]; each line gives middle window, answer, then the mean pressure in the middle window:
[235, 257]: -1.24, 21.5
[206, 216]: -0.54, 22.6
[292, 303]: 0.96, 17.2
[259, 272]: -0.07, 19.9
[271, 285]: -0.20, 19.7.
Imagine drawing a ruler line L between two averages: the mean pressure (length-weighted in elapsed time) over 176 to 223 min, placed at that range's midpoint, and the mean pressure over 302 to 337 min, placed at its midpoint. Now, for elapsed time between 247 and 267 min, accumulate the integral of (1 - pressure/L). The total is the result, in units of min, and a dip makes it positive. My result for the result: -0.9 min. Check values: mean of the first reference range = 22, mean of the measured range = 20.7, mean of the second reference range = 17.4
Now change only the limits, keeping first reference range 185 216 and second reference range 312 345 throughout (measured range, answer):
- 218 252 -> -0.5 min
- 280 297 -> 0.5 min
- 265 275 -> 0.1 min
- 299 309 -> 1.4 min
